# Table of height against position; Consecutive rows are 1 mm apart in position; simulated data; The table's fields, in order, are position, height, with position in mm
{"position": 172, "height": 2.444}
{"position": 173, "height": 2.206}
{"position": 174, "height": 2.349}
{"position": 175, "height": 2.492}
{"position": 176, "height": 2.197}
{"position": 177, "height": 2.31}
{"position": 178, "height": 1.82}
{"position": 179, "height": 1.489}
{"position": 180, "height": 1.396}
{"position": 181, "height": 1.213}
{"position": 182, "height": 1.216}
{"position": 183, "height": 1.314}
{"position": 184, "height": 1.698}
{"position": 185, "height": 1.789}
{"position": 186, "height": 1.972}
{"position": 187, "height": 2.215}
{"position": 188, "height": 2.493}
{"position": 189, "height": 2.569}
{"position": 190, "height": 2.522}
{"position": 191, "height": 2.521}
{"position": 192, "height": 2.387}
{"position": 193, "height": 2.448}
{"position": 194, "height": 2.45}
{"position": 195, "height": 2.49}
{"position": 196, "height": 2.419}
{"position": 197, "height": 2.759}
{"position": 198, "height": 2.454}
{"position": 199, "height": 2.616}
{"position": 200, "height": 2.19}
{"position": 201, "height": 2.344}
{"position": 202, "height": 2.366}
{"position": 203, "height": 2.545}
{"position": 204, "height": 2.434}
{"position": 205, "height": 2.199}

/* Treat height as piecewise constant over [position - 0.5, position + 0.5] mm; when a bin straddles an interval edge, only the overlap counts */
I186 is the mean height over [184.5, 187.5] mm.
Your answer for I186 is 1.99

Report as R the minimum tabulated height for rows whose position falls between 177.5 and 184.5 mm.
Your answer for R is 1.213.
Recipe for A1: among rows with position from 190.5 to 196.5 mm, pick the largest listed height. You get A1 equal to 2.521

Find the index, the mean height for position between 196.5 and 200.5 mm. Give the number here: 2.5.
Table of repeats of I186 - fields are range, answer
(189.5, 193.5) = 2.47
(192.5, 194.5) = 2.45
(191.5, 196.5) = 2.44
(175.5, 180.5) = 1.84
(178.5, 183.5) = 1.33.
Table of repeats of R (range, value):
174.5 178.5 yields 1.82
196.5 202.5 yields 2.19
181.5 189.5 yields 1.216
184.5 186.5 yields 1.789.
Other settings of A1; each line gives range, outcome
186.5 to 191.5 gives 2.569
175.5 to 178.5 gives 2.31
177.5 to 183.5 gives 1.82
